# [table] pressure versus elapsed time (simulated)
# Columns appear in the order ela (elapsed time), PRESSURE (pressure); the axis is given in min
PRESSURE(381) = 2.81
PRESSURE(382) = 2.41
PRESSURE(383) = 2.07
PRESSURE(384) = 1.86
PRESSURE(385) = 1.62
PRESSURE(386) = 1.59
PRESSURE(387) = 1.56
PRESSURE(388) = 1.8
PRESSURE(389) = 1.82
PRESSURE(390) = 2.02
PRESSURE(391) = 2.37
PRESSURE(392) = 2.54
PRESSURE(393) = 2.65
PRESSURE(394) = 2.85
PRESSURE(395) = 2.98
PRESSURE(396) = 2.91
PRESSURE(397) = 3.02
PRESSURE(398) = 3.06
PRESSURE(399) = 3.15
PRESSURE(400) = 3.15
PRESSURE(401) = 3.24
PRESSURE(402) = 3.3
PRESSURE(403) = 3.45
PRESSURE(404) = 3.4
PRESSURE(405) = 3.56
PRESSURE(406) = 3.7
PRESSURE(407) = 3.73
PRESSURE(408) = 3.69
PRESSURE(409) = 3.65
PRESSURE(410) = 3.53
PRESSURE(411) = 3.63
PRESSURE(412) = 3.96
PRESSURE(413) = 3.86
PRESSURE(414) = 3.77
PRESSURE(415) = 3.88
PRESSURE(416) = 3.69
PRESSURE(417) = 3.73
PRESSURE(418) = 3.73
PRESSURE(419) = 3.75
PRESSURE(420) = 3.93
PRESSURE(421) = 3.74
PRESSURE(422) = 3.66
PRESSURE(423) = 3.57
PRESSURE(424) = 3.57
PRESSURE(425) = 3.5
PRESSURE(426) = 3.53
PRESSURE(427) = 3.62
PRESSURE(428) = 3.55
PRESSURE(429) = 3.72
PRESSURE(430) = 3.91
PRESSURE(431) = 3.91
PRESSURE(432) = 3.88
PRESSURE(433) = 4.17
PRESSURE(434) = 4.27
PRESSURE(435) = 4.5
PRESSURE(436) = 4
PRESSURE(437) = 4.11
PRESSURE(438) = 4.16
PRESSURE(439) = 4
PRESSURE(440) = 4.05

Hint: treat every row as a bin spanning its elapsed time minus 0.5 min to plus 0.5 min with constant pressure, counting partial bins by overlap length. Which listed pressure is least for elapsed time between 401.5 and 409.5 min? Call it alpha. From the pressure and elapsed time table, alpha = 3.3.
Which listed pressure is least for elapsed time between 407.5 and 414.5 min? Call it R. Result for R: 3.53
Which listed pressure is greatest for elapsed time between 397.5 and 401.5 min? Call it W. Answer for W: 3.24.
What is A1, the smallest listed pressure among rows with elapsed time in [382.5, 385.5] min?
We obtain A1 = 1.62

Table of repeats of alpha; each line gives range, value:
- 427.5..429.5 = 3.55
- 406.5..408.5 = 3.69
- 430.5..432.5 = 3.88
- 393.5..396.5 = 2.85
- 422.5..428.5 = 3.5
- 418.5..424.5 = 3.57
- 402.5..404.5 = 3.4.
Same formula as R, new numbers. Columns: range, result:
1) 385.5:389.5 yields 1.56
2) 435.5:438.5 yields 4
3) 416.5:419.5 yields 3.73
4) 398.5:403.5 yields 3.15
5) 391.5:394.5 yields 2.54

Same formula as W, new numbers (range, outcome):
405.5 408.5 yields 3.73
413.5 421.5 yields 3.93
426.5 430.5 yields 3.91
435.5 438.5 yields 4.16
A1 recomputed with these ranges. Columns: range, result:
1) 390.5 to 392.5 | 2.37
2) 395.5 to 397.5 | 2.91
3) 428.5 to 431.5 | 3.72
